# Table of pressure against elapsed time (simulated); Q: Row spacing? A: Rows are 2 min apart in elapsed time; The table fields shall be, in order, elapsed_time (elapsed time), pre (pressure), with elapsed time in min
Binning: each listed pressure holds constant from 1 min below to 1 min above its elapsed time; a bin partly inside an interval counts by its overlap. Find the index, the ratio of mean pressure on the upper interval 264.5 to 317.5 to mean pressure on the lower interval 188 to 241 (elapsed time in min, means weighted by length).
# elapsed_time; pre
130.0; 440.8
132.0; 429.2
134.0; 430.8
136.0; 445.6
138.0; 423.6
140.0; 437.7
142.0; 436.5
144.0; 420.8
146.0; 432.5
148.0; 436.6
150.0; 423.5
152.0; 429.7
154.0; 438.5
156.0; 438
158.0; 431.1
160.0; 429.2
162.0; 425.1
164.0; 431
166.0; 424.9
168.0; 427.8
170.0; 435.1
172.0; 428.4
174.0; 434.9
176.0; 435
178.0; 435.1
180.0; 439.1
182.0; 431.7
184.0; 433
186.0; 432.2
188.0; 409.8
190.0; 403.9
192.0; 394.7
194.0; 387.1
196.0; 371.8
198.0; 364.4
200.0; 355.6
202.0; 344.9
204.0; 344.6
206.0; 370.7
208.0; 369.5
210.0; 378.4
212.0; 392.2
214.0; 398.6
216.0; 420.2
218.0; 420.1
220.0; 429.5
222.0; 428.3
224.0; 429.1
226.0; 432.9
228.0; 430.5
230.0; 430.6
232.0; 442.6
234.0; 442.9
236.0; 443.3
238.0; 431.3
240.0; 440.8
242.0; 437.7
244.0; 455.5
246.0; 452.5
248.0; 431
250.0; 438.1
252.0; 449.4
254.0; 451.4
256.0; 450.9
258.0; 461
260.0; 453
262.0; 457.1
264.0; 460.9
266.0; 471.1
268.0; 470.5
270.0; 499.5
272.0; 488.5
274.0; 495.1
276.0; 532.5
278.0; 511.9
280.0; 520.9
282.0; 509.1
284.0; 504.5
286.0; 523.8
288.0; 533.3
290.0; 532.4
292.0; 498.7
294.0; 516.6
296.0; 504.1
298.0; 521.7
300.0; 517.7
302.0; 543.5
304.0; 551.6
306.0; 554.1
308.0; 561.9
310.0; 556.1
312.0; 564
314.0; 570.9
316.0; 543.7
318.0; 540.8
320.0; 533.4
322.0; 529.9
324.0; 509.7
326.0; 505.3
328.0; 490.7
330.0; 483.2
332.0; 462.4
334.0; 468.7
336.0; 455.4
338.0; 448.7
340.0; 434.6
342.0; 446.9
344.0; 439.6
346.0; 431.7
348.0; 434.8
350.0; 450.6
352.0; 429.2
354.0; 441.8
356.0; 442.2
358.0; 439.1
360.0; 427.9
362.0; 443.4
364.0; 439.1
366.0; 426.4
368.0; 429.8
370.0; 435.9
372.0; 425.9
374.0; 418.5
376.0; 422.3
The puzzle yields 1.3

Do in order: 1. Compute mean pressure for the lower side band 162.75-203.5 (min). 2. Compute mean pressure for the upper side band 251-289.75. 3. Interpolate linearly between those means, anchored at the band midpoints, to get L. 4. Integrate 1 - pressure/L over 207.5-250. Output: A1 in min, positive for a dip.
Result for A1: 2.3 min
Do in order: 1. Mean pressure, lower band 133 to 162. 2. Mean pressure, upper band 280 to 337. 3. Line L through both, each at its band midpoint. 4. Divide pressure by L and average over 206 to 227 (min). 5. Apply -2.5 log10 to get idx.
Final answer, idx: 0.15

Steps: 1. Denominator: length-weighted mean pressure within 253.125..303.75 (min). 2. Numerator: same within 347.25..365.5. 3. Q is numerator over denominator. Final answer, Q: 0.88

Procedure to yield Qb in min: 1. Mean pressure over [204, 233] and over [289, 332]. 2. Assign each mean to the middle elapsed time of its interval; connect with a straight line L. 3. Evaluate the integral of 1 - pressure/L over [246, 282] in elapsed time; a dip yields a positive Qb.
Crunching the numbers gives -0.4 min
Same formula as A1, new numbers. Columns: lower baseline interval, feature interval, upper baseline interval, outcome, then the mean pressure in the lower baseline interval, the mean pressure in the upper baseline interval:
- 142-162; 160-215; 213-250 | 3.6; 431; 433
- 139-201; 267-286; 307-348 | -1.3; 421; 497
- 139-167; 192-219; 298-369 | 4.1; 431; 485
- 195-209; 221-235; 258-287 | -0.9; 360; 492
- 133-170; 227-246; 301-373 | 0.6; 431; 480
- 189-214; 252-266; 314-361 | -1.4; 374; 471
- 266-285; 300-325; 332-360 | -3.9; 502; 443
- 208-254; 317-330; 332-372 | -2.3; 429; 440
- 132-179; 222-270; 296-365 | 1.5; 432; 489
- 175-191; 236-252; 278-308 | 1.3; 427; 525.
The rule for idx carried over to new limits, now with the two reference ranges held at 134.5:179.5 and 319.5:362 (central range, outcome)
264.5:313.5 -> -0.150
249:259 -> -0.007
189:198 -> 0.135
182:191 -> 0.039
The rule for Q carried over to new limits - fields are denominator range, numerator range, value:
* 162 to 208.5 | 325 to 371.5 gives 1.10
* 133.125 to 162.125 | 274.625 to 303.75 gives 1.20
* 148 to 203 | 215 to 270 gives 1.07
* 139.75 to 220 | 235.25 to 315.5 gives 1.20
